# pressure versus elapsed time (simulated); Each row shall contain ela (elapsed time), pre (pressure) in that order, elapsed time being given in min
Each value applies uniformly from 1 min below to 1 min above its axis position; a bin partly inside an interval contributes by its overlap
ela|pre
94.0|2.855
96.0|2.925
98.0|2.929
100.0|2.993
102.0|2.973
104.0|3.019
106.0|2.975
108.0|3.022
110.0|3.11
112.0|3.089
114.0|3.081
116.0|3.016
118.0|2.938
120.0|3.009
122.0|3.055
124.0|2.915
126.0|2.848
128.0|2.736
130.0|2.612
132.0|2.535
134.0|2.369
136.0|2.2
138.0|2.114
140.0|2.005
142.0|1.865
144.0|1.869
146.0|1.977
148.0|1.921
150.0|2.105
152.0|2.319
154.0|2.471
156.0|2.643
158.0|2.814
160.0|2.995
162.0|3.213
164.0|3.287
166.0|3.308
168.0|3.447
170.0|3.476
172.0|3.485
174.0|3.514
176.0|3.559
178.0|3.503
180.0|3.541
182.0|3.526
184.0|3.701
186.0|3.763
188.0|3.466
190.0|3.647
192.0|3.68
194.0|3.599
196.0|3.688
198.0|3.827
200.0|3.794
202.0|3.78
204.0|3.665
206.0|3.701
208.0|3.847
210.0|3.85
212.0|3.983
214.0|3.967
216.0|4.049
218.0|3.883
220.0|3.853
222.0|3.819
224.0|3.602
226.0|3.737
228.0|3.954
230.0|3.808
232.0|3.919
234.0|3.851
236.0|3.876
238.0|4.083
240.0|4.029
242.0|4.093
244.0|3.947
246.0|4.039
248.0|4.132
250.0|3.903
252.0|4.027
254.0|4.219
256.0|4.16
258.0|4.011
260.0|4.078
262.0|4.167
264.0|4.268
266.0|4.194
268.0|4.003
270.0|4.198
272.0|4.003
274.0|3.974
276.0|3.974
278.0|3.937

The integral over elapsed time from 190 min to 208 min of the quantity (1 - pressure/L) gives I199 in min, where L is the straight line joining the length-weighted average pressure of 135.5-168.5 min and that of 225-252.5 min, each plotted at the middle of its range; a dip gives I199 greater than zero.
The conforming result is -2.4 min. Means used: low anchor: 2.49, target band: 3.72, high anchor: 3.96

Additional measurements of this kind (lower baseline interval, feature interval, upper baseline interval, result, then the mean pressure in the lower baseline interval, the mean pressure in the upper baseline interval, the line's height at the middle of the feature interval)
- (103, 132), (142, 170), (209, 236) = 5.5 min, 2.94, 3.87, 3.28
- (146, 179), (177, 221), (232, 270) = -4.1 min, 2.97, 4.06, 3.42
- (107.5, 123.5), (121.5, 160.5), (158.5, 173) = 9.4 min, 3.04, 3.3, 3.17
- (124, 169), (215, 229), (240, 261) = -0.8 min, 2.54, 4.06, 3.64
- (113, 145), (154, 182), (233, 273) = -2.0 min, 2.57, 4.06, 3.04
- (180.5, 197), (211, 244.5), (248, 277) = -0.3 min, 3.63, 4.09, 3.87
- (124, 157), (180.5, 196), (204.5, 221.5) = -1.3 min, 2.31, 3.88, 3.34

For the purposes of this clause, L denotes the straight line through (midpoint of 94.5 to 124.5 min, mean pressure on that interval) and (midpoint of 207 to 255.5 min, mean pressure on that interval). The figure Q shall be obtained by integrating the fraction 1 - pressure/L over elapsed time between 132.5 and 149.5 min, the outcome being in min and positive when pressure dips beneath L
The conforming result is 6.2 min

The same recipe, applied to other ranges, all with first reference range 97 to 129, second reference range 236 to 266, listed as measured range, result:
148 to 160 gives 3.05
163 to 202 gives -0.43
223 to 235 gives 0.29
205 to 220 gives -0.48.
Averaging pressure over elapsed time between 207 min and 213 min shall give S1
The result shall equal 3.89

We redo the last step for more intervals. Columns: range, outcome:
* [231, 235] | 3.88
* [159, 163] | 3.1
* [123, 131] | 2.78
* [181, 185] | 3.61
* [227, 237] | 3.88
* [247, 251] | 4.02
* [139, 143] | 1.94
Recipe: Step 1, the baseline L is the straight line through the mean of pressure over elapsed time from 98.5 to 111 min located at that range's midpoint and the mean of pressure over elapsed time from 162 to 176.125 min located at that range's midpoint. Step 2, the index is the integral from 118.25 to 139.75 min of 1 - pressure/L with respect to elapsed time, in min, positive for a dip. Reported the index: 3.6 min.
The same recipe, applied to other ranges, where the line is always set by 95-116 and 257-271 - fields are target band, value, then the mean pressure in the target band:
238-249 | -0.18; 4.05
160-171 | 0.39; 3.31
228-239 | 0.01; 3.91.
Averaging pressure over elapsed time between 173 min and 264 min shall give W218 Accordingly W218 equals 3.85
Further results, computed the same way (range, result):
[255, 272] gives 4.13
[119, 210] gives 3.06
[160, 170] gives 3.3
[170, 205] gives 3.63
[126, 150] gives 2.22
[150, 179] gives 3.11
